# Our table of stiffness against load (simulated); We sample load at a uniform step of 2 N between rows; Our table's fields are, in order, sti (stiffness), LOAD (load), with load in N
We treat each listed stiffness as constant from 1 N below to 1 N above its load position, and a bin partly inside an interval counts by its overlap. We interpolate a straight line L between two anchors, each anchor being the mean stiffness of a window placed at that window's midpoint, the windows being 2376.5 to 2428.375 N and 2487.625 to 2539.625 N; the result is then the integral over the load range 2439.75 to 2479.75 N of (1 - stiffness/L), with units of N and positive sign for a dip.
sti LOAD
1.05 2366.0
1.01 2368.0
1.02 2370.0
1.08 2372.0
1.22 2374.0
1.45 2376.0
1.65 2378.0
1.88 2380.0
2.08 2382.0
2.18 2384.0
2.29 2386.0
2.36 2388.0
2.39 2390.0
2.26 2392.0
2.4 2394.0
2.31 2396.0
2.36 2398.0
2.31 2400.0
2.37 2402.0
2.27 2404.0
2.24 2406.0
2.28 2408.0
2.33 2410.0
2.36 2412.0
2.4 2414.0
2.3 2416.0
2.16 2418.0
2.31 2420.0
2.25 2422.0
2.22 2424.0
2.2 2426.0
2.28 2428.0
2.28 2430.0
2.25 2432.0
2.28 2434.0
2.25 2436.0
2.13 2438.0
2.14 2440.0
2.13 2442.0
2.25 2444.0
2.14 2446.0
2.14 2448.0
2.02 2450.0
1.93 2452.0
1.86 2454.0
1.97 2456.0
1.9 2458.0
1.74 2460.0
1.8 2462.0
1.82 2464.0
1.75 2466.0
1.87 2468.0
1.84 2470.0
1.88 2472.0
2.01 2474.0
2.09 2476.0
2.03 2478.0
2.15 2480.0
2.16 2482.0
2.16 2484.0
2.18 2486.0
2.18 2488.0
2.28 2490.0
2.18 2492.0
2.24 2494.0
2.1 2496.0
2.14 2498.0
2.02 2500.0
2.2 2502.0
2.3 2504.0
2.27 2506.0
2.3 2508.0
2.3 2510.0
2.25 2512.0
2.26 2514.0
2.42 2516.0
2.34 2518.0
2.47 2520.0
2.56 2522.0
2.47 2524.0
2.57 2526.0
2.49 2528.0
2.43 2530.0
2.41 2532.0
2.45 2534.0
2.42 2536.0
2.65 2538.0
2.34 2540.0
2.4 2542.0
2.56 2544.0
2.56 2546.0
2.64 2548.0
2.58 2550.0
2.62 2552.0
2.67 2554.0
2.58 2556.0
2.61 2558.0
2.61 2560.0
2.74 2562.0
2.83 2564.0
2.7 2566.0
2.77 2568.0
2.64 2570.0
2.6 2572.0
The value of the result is 5.7 N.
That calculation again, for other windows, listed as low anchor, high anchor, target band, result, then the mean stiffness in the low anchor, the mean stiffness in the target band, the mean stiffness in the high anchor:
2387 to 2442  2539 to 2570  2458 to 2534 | 9.2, 2.28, 2.18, 2.61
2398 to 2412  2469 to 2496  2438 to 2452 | 0.5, 2.31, 2.12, 2.11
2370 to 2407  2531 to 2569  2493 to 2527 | 2.0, 2.03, 2.31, 2.59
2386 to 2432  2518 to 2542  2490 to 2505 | 1.5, 2.3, 2.18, 2.47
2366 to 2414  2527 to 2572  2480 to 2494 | 0.9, 1.99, 2.19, 2.58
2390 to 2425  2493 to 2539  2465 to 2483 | 2.8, 2.3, 1.98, 2.35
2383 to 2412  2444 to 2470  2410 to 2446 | -2.3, 2.31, 2.25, 1.92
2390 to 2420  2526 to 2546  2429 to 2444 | 0.9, 2.31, 2.21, 2.47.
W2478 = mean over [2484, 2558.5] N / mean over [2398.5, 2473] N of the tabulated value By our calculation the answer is 1.12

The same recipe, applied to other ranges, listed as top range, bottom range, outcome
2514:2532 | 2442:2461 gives 1.23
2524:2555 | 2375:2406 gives 1.16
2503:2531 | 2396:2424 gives 1.04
